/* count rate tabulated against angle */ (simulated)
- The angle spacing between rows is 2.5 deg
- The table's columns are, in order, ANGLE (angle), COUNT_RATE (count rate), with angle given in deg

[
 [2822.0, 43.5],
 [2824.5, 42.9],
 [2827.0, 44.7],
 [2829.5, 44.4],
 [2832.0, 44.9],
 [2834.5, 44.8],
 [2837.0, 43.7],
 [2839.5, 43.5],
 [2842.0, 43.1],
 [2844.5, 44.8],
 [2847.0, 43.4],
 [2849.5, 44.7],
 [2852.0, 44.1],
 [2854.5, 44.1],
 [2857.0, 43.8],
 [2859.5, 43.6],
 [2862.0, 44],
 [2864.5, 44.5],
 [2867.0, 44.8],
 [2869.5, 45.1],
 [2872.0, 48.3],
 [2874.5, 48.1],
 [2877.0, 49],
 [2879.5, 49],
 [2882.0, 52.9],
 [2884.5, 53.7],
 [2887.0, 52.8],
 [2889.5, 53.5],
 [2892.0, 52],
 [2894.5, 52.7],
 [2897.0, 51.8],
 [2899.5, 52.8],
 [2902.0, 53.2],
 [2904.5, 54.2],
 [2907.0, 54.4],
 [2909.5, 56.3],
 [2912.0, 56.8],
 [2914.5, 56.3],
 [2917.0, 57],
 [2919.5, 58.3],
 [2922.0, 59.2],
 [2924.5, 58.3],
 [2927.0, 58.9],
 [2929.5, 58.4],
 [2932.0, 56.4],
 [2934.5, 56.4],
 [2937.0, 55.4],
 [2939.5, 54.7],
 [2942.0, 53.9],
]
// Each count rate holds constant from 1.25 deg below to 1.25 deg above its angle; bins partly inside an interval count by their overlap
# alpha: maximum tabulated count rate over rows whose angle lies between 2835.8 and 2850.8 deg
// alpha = 44.8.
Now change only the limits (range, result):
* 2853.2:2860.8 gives 44.1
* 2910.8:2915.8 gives 56.8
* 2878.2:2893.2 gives 53.7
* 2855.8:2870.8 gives 45.1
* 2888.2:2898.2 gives 53.5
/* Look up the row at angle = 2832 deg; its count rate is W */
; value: 44.9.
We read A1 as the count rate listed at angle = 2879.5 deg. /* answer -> 49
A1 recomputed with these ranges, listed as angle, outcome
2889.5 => 53.5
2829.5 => 44.4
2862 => 44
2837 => 43.7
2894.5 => 52.7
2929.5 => 58.4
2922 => 59.2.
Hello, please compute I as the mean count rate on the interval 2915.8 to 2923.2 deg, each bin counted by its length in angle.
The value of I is 58.2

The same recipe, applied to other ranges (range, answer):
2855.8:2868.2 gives 44.1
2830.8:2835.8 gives 44.8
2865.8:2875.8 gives 46.6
